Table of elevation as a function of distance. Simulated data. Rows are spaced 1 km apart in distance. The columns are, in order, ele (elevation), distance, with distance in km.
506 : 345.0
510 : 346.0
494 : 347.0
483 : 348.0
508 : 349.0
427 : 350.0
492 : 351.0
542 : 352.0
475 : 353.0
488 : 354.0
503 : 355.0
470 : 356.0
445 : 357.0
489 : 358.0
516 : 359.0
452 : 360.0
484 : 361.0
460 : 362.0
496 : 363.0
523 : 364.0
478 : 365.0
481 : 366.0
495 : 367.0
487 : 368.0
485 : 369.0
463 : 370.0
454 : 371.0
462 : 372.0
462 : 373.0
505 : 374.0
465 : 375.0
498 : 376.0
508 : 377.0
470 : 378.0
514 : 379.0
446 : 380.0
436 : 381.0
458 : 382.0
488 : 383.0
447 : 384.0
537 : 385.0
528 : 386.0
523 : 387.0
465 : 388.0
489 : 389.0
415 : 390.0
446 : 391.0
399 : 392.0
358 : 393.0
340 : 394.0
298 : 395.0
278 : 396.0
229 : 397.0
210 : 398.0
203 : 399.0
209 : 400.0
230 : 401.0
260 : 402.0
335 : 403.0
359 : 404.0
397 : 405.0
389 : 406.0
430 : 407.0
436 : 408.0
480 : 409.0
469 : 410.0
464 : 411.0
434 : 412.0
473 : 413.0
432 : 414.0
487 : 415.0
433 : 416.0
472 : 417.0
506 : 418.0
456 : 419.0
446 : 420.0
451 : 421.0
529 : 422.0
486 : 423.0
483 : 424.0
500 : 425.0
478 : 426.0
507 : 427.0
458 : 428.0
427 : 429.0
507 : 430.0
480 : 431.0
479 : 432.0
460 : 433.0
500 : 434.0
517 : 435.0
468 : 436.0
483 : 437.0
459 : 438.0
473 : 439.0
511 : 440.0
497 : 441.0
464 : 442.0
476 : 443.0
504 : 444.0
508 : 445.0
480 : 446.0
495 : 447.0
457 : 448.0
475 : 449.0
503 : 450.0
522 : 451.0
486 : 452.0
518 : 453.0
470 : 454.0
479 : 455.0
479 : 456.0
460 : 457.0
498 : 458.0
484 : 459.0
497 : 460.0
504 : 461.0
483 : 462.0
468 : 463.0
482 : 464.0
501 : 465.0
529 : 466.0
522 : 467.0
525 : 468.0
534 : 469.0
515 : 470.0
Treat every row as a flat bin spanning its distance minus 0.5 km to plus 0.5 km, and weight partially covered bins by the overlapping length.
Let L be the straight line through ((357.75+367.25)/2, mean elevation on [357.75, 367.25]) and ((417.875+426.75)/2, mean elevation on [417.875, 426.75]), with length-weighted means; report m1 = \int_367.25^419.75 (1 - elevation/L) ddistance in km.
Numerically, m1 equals 6.75 km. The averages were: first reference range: 487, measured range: 422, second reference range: 481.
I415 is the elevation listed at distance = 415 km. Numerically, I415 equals 487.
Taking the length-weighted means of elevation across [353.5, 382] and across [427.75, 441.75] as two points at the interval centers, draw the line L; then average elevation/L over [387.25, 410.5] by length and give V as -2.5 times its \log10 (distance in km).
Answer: 0.327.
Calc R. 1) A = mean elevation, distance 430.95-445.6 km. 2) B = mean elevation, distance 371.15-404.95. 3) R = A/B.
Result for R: 1.21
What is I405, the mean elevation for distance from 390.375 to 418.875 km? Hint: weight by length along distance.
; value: 375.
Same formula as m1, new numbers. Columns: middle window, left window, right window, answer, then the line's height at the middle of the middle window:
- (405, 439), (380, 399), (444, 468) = -1.6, 447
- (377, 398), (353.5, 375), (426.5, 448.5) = 2.5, 481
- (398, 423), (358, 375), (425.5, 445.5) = 4.0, 482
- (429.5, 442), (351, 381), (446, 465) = 0.0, 486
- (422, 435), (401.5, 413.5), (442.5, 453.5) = -0.9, 453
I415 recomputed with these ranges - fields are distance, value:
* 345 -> 506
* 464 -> 482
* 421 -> 451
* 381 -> 436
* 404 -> 359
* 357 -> 445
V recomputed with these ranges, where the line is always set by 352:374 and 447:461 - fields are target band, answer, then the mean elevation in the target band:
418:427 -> 0.01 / 482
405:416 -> 0.09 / 446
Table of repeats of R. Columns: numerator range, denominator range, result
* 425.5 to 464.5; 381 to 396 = 1.11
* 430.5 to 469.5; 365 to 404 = 1.18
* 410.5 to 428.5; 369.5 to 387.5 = 0.98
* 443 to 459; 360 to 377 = 1.02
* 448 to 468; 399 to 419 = 1.23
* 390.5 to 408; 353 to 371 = 0.66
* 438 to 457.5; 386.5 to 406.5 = 1.42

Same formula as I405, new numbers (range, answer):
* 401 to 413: 400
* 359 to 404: 425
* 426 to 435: 480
